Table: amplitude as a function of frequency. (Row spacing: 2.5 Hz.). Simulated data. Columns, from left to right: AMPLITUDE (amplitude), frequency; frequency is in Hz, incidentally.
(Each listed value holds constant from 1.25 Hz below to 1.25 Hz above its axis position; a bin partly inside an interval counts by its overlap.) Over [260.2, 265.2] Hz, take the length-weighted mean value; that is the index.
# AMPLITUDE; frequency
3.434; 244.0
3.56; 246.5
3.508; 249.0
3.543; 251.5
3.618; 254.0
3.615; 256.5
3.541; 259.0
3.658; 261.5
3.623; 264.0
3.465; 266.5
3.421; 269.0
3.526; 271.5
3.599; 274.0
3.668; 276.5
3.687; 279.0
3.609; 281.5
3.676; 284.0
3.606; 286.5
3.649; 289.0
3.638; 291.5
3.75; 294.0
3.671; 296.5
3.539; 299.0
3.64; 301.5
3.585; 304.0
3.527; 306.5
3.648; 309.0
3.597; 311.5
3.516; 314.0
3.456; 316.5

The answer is 3.64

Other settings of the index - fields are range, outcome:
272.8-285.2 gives 3.65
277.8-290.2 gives 3.65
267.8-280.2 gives 3.58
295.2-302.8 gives 3.62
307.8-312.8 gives 3.62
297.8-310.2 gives 3.59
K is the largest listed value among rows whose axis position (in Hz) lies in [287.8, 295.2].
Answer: 3.75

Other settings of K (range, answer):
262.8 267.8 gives 3.623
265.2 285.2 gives 3.687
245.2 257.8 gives 3.618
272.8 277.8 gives 3.668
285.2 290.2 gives 3.649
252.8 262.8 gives 3.658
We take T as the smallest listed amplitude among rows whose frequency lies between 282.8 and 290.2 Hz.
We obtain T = 3.606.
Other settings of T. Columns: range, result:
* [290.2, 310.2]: 3.527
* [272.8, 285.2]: 3.599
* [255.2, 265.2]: 3.541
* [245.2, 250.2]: 3.508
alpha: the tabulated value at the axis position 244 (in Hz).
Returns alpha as 3.434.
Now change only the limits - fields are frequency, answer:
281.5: 3.609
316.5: 3.456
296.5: 3.671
